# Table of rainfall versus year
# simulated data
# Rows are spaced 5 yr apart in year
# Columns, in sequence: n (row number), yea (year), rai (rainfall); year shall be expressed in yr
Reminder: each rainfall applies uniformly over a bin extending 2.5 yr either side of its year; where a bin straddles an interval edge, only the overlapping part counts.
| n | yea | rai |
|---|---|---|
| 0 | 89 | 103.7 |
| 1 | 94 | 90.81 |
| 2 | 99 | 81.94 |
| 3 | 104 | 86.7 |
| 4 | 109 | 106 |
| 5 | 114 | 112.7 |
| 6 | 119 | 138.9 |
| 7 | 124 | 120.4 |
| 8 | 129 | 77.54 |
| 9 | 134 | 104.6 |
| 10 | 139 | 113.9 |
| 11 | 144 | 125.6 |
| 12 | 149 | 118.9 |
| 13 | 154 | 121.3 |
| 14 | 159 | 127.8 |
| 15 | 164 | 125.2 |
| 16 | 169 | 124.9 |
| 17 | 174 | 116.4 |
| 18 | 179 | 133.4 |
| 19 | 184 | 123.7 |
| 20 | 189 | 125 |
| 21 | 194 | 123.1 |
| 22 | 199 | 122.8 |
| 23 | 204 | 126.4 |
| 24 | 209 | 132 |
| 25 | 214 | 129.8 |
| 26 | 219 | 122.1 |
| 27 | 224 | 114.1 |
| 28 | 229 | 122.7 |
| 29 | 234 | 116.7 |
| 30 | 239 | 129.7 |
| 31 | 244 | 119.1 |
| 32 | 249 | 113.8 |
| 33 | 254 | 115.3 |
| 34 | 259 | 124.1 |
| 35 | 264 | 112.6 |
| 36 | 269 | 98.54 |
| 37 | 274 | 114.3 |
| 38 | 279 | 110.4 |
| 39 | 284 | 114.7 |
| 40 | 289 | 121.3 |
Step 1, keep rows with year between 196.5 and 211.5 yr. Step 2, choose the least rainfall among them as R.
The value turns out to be 122.8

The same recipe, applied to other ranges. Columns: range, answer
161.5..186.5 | 116.4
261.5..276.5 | 98.54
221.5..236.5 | 114.1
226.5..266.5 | 112.6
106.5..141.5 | 77.54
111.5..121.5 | 112.7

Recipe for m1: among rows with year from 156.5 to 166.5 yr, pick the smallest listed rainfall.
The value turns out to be 125.2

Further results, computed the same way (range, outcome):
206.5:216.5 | 129.8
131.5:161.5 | 104.6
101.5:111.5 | 86.7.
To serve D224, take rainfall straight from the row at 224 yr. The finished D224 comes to 114.1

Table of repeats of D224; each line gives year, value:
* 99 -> 81.94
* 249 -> 113.8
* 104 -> 86.7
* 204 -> 126.4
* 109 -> 106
